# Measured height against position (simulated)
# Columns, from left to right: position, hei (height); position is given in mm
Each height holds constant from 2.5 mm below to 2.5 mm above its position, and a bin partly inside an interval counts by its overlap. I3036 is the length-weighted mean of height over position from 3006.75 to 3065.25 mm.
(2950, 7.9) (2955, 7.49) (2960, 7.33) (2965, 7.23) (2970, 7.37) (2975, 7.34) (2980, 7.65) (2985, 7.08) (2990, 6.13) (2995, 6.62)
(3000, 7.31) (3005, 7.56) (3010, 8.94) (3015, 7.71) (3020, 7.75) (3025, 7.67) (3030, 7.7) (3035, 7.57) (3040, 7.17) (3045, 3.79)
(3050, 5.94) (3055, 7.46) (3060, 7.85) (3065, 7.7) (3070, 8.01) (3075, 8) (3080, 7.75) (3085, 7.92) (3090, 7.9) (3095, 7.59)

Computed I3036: 7.26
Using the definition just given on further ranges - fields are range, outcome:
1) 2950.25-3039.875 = 7.44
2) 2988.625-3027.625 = 7.5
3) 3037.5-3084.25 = 7.11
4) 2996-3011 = 7.7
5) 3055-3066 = 7.71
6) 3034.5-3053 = 6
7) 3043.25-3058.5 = 5.96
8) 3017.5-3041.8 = 7.58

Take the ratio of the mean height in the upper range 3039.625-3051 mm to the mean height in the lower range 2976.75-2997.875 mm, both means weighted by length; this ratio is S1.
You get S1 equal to 0.77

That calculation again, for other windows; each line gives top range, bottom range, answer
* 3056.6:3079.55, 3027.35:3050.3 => 1.21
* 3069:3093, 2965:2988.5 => 1.08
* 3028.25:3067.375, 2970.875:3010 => 0.95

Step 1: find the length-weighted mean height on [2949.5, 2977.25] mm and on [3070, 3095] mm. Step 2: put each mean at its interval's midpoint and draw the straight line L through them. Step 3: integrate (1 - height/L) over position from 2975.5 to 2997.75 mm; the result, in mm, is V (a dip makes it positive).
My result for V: 1.7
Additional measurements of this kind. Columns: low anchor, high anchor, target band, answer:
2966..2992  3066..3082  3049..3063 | 0.96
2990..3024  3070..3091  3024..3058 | 4.28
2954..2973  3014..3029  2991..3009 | 0.83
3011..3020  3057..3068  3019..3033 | 0.35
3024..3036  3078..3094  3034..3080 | 3.98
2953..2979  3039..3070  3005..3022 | -2.49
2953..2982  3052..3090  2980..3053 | 4.72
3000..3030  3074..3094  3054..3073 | 0.18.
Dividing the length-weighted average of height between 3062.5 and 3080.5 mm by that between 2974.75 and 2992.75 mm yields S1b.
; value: 1.12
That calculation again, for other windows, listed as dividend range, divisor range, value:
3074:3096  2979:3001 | 1.14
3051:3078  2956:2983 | 1.04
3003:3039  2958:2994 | 1.10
